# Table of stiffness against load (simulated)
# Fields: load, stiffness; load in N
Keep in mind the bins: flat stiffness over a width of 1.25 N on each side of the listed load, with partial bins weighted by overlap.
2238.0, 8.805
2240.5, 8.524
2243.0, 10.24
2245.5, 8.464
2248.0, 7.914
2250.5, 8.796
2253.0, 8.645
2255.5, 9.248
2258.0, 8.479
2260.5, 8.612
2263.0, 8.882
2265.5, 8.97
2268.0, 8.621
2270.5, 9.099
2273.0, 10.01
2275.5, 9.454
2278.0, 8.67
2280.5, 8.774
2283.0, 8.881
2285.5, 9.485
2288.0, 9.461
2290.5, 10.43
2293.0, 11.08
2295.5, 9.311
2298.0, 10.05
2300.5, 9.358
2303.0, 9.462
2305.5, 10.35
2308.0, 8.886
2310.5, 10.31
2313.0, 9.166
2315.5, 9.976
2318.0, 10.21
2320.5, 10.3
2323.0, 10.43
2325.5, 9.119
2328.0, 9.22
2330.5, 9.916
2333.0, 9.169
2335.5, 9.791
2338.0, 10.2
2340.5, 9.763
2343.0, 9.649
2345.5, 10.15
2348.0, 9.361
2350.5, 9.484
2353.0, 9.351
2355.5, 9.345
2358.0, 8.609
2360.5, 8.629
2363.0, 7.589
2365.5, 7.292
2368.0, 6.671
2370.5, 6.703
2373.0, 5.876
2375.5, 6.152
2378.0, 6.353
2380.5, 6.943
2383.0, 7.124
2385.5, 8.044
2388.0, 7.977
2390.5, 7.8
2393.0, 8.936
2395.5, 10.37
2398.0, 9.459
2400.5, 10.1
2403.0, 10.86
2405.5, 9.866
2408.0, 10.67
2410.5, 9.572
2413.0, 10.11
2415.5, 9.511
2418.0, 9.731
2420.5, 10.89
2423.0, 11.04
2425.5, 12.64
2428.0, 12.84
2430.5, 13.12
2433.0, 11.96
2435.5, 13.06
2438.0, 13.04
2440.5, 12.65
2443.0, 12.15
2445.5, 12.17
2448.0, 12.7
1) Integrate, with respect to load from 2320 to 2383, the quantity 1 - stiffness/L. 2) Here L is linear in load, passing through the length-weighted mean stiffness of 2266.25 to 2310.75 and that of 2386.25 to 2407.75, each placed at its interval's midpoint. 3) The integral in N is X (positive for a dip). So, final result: 5.9 N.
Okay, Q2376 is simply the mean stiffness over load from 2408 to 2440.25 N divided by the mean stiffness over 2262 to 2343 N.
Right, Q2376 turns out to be 1.20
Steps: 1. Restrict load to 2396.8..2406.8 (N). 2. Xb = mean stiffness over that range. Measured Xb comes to 10.1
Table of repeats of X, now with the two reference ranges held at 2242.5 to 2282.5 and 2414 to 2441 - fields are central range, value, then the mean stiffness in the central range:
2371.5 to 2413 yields 9.94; 8.54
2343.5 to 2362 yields 2.16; 9.27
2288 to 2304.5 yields -0.73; 9.92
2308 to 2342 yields 0.78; 9.78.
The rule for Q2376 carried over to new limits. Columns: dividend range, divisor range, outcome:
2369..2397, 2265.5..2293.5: 0.80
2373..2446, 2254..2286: 1.12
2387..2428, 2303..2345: 1.03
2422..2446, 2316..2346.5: 1.27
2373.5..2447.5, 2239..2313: 1.10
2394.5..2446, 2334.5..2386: 1.36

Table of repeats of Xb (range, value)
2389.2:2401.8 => 9.33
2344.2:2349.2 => 9.76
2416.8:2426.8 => 11.1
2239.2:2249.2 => 8.79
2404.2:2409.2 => 10.3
